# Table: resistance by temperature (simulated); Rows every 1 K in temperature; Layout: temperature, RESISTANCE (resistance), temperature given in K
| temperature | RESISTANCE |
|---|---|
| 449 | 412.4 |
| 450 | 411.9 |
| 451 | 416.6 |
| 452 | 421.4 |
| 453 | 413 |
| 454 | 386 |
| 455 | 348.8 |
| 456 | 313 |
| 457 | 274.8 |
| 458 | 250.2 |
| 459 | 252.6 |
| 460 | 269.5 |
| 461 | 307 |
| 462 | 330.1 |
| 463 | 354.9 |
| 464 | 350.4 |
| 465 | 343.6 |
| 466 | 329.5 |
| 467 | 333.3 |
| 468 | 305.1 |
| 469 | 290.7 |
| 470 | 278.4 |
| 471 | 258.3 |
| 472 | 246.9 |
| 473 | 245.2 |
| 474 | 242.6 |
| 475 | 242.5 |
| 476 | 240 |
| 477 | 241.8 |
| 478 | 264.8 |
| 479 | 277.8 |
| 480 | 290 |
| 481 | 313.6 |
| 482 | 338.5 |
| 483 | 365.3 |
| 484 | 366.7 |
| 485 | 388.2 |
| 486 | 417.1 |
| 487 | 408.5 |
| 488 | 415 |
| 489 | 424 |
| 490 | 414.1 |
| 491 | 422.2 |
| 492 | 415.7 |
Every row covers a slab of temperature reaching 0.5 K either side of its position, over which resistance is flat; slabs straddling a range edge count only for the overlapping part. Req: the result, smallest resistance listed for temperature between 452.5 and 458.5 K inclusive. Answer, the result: 250.2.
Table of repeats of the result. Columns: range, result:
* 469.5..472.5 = 246.9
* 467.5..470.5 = 278.4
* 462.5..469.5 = 290.7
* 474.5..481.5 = 240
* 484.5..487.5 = 388.2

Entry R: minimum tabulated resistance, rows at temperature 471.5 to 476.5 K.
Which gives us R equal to 240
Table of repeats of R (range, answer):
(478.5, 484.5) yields 277.8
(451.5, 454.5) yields 386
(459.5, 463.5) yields 269.5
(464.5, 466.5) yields 329.5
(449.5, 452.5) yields 411.9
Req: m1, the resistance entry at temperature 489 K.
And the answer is 424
